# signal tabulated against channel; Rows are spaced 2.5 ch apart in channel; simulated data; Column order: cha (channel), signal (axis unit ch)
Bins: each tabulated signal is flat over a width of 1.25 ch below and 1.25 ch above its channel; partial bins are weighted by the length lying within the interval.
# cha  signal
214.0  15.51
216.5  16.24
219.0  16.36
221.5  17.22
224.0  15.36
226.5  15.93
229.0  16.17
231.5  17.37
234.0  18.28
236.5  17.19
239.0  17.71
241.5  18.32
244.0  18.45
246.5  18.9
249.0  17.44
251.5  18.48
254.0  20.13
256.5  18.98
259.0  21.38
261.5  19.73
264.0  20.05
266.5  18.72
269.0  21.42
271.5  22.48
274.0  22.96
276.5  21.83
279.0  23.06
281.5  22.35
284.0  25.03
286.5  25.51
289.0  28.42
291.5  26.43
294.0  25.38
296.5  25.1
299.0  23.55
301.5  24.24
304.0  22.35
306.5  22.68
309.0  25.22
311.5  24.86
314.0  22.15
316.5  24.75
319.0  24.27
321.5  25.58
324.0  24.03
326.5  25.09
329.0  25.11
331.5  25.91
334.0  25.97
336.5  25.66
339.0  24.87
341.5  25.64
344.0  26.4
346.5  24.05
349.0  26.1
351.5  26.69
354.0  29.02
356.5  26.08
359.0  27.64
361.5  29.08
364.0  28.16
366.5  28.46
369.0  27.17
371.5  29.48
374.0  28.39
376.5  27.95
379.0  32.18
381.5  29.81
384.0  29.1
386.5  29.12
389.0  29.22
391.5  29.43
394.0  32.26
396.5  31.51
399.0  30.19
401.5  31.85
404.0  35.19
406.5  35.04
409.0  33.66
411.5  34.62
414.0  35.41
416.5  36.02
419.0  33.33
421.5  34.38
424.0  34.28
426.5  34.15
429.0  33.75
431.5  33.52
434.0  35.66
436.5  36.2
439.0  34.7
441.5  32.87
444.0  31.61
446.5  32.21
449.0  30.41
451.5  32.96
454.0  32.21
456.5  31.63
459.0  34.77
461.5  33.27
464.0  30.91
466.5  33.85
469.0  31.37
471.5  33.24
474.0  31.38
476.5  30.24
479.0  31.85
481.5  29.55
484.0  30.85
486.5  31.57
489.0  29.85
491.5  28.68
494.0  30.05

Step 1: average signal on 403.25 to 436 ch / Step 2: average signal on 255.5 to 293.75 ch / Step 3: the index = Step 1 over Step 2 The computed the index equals 1.5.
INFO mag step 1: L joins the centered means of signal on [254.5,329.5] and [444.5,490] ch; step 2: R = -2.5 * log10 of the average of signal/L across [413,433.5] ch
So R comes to -0.160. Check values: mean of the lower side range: 23.4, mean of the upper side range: 31.8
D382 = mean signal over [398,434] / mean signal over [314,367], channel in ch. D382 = 1.3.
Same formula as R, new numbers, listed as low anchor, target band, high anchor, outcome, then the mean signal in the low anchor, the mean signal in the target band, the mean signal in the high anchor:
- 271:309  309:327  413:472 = 0.062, 24.2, 24.4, 33.4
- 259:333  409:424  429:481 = -0.136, 23.7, 34.6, 32.7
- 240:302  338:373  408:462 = 0.036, 21.9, 27.1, 33.7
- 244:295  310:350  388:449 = 0.062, 21.8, 25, 33.3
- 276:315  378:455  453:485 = -0.111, 24.3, 32.8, 31.9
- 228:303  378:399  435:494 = -0.091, 21.2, 30.3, 32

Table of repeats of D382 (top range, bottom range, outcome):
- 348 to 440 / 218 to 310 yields 1.50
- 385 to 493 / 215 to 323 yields 1.54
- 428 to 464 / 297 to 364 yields 1.31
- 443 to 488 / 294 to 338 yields 1.30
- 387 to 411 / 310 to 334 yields 1.30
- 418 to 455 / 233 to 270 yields 1.76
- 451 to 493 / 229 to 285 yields 1.59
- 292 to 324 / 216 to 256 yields 1.38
